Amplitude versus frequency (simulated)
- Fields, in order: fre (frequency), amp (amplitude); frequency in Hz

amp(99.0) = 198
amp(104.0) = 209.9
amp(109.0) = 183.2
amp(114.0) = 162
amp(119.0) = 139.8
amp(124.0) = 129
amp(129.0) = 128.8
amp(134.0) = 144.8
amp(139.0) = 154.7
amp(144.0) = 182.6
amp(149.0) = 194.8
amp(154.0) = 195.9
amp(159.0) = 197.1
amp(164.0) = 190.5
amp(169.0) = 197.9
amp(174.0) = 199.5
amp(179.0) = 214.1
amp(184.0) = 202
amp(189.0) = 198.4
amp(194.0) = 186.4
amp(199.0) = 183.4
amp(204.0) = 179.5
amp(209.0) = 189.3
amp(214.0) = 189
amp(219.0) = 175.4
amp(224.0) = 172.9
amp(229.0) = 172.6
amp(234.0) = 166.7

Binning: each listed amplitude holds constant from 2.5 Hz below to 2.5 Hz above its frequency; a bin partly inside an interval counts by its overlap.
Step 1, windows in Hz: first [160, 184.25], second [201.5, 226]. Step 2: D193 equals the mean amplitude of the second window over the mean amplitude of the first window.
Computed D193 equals 0.9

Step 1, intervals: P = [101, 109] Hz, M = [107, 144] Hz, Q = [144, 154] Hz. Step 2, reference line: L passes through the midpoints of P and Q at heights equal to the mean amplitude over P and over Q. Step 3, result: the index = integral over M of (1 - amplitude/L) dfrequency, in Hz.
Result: 8.7 Hz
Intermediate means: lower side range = 201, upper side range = 192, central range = 151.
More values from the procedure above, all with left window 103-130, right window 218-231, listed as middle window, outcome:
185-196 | -1.7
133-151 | -1.0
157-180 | -4.7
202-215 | -1.1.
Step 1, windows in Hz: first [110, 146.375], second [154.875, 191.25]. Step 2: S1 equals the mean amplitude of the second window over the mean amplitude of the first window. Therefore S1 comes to 1.33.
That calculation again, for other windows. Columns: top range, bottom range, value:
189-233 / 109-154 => 1.15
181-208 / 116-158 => 1.19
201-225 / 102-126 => 1.10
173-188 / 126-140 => 1.45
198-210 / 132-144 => 1.17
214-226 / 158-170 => 0.91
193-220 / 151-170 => 0.94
